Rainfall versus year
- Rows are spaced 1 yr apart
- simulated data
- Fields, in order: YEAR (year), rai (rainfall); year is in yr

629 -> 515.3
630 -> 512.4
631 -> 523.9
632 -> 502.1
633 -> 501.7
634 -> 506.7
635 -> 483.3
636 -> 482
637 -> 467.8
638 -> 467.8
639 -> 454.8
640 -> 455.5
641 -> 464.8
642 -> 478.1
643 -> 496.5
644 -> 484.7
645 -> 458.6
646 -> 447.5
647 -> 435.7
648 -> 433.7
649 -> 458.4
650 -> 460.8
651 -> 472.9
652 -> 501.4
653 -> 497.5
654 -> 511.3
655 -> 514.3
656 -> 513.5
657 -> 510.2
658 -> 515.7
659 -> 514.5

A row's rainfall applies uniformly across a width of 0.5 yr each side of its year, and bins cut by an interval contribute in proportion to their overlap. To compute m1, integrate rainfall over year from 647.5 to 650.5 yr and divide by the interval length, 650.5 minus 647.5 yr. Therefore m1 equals 451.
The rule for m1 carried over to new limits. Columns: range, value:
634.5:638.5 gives 475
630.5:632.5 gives 513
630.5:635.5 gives 504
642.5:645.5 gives 480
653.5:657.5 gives 512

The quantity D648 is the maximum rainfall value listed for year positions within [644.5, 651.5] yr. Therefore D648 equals 472.9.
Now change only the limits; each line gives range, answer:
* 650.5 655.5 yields 514.3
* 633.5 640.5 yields 506.7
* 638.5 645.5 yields 496.5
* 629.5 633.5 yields 523.9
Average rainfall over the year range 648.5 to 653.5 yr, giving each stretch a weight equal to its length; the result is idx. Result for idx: 478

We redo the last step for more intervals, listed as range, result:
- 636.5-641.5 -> 462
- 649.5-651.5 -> 467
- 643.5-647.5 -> 457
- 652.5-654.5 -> 504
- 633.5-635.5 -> 495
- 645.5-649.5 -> 444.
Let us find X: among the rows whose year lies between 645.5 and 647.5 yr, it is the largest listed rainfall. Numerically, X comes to 447.5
